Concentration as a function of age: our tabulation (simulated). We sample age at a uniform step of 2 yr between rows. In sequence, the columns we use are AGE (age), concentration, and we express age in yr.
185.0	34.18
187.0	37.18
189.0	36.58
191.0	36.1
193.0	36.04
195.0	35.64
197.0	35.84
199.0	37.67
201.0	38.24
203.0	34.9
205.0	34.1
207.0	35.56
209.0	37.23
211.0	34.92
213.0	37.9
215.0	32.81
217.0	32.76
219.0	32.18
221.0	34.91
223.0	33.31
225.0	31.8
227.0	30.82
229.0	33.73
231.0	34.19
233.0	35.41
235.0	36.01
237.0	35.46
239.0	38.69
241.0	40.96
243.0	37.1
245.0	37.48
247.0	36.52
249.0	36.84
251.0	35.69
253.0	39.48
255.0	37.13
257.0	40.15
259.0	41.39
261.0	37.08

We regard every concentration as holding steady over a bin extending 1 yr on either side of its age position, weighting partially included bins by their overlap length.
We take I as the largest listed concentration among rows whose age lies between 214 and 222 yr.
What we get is 34.91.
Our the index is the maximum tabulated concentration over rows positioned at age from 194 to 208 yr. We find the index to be 38.24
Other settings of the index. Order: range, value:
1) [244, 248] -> 37.48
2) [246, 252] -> 36.84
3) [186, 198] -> 37.18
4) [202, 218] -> 37.9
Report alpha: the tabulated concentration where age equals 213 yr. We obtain 37.9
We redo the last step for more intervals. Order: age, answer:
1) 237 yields 35.46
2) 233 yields 35.41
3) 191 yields 36.1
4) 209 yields 37.23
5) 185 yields 34.18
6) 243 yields 37.1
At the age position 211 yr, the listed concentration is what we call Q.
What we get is 34.92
